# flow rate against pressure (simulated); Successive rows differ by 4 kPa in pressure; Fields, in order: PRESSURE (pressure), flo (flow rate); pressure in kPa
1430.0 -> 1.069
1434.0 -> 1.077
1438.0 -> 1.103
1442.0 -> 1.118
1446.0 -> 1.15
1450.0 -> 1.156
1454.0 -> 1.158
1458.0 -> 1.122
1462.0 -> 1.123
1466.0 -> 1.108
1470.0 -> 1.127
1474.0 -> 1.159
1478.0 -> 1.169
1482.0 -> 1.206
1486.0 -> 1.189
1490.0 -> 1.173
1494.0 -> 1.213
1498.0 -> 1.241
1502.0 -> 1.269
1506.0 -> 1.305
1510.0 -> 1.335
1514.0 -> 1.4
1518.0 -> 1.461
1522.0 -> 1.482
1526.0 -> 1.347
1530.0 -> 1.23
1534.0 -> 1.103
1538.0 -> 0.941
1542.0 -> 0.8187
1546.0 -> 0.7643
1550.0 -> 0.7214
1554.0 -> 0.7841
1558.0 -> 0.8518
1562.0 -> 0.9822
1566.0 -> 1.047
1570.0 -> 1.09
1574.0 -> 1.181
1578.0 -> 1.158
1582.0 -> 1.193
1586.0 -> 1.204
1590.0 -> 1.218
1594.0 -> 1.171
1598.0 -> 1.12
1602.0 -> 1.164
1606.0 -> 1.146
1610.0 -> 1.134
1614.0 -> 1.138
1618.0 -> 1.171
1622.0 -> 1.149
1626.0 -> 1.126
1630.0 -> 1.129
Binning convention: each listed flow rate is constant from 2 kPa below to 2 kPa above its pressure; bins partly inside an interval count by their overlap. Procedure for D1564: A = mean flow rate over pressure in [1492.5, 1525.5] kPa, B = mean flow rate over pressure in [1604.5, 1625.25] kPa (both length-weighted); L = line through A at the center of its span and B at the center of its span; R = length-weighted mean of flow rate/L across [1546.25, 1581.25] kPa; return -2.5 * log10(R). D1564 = 0.26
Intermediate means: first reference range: 1.34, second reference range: 1.15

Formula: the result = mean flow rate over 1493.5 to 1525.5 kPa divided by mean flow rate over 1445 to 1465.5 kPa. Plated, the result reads 1.2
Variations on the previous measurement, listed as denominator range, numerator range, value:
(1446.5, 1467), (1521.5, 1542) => 1.02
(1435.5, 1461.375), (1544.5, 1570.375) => 0.78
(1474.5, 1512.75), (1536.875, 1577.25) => 0.75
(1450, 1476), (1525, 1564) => 0.83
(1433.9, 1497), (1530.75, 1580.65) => 0.84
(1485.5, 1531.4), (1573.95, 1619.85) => 0.89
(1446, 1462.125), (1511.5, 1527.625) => 1.24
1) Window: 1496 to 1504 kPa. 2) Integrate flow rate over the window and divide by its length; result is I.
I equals 1.25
